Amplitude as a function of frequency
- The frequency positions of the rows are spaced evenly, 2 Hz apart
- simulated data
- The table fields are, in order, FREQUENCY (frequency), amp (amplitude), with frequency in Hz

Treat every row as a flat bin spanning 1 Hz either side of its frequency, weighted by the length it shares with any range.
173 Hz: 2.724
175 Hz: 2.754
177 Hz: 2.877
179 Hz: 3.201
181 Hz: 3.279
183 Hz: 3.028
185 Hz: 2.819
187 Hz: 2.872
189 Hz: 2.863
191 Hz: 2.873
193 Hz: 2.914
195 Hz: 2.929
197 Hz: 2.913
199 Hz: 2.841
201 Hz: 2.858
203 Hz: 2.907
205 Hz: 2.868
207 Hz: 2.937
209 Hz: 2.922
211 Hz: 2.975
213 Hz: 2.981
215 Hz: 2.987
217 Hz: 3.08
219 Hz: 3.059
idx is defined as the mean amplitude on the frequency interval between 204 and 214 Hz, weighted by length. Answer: 2.94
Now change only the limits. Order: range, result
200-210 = 2.9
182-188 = 2.91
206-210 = 2.93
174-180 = 2.94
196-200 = 2.88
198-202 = 2.85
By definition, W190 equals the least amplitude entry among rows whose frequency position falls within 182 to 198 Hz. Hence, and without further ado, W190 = 2.819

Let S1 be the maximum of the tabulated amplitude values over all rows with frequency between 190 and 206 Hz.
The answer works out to 2.929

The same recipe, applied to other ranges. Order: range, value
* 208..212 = 2.975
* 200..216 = 2.987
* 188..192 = 2.873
